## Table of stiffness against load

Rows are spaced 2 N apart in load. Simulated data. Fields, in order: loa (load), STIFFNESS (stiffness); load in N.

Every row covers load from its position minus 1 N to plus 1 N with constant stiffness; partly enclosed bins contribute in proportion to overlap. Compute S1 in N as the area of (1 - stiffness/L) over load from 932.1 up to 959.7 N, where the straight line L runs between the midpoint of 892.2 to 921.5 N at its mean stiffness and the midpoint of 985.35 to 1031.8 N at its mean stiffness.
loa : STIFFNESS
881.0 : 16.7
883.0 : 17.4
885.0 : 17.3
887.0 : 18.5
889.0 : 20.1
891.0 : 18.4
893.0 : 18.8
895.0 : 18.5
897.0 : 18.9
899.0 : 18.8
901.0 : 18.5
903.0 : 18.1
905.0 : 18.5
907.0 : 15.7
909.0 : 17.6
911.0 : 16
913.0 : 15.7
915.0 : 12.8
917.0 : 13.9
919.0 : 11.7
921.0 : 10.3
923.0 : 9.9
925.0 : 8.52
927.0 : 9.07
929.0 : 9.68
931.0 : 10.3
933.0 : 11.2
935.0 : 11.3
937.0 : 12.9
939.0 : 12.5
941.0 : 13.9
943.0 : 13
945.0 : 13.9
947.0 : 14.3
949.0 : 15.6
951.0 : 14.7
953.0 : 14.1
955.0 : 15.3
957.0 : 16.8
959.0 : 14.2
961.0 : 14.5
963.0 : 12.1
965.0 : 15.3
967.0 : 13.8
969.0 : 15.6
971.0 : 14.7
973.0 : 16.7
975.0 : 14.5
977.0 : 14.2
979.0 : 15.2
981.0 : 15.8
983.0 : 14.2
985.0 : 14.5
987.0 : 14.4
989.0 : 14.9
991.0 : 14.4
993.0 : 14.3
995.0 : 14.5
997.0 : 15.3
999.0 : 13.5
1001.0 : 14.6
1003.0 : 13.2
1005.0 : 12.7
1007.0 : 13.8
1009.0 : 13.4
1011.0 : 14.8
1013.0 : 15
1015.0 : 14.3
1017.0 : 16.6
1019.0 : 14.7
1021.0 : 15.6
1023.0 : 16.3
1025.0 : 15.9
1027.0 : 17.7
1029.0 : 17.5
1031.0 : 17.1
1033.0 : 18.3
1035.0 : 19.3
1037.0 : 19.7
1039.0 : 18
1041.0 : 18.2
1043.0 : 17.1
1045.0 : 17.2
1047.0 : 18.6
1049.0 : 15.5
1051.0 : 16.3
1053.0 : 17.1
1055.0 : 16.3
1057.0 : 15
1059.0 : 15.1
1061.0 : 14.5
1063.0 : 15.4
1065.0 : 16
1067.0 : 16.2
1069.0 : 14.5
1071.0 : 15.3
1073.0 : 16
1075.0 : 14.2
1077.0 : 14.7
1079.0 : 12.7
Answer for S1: 3.4 N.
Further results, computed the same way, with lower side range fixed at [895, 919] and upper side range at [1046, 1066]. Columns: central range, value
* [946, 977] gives 3.03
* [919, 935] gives 6.27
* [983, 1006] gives 2.89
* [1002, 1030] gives 1.81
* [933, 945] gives 2.77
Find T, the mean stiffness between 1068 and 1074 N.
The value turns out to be 15.3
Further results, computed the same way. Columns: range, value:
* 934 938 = 12.1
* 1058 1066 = 15.2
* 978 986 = 14.9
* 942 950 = 14.2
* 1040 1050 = 17.3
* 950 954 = 14.4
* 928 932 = 9.99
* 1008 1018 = 14.8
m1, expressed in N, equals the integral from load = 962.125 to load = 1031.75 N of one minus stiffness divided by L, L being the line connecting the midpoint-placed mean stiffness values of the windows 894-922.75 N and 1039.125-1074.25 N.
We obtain 5.1 N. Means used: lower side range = 15.9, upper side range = 16.2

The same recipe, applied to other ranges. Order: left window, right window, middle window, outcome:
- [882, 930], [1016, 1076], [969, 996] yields 2.1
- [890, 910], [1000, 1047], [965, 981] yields 1.9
